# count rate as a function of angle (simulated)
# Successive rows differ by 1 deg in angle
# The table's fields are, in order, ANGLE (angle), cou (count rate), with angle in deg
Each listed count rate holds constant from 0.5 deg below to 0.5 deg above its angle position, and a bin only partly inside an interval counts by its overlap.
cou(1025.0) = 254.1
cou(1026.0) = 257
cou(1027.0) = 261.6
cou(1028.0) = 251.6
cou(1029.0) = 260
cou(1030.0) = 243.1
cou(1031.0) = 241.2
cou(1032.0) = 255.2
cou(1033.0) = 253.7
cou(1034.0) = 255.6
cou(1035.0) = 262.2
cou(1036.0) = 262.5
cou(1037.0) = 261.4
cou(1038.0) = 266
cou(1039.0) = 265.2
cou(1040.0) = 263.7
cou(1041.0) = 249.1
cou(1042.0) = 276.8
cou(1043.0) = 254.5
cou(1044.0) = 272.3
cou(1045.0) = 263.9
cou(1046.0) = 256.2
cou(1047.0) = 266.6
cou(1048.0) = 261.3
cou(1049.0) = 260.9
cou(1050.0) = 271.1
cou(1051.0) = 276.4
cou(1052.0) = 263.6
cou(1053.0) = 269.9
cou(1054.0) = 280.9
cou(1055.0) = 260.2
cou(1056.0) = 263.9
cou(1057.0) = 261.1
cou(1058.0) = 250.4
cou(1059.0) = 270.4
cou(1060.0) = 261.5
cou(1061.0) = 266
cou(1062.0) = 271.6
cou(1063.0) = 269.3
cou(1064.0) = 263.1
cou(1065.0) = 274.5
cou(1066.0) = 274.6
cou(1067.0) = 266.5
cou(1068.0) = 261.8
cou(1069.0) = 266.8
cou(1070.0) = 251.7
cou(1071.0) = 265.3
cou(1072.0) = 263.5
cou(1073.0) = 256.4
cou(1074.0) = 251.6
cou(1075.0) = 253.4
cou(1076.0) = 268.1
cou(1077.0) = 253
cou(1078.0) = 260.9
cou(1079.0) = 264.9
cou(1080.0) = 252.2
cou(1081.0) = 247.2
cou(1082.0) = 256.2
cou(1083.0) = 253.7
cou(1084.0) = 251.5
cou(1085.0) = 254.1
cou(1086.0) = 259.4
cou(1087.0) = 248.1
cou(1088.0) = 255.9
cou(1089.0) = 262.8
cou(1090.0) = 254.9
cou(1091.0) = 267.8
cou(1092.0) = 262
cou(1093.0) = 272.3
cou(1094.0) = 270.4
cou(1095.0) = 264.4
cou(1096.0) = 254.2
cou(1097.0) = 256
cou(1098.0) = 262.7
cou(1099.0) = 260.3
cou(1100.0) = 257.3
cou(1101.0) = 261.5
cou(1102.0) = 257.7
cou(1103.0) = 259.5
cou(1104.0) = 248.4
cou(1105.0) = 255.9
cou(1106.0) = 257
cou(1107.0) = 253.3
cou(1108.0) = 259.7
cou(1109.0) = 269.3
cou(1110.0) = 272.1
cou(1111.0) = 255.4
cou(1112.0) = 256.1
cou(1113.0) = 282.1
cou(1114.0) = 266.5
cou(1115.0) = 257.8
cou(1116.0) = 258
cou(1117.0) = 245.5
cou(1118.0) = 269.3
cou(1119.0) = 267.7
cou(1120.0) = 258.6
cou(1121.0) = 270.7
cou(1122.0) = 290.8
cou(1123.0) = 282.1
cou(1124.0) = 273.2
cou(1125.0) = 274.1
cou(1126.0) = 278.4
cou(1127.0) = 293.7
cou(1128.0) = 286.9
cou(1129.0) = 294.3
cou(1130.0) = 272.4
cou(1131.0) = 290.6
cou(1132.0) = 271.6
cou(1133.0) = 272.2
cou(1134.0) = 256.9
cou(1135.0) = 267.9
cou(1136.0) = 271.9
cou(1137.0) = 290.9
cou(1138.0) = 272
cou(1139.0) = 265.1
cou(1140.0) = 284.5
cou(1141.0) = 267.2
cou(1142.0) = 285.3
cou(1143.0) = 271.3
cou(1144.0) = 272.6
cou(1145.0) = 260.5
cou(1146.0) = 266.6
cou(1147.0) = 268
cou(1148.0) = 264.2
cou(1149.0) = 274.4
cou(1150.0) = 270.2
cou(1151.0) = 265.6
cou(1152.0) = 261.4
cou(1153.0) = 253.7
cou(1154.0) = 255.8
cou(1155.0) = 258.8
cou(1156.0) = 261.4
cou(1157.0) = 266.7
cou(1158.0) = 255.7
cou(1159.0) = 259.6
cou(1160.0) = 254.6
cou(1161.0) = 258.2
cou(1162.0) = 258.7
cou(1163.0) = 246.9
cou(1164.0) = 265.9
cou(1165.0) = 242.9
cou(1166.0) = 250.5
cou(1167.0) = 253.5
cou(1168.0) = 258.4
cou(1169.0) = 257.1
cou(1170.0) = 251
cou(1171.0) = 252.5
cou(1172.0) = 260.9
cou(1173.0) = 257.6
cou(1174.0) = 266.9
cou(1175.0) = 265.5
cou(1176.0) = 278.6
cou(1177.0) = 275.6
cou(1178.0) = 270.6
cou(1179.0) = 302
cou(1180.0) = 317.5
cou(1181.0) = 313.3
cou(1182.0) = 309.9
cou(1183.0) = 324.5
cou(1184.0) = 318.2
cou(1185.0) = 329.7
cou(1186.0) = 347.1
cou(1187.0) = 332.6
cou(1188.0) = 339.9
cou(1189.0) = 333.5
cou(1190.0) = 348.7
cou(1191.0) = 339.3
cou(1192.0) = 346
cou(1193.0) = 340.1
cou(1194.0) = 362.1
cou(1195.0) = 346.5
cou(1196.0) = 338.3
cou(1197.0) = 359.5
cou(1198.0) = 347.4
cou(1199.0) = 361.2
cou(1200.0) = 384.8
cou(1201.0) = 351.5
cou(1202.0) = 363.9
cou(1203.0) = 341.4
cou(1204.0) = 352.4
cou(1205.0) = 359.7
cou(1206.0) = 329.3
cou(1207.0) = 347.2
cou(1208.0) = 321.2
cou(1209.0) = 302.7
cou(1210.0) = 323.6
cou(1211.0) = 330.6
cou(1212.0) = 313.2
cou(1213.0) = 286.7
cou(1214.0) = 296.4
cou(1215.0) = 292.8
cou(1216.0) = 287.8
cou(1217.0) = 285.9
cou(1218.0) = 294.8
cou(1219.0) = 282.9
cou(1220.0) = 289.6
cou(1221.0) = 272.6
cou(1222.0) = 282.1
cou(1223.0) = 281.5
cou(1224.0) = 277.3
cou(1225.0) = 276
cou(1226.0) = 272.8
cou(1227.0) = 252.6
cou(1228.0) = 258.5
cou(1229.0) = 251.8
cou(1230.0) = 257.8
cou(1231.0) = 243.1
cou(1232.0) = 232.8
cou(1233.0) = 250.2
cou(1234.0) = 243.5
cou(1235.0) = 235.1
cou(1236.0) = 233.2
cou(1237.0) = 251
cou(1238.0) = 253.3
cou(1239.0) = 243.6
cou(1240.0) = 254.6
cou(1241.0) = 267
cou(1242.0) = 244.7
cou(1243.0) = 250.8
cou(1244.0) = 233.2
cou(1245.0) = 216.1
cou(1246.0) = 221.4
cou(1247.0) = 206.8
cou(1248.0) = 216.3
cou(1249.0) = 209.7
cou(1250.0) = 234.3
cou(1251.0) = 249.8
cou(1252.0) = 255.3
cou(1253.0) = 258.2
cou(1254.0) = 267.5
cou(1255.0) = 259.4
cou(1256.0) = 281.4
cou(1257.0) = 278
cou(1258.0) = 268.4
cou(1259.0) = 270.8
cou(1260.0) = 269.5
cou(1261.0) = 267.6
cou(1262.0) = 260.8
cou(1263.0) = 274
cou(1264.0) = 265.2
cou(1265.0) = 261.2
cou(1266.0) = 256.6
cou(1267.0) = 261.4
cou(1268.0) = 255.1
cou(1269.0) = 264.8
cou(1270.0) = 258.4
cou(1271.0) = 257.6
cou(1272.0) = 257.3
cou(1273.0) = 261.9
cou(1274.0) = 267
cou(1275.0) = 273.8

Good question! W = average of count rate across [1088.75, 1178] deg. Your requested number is 265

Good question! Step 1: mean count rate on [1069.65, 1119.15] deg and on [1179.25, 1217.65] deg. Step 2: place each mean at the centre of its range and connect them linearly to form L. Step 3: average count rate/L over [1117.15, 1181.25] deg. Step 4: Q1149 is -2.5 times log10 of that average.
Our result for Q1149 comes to 0.11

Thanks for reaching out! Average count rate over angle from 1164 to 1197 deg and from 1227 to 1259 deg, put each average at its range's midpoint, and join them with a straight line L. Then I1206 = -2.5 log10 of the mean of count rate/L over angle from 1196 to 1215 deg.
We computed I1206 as -0.20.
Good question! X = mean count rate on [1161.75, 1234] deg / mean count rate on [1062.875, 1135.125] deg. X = 1.14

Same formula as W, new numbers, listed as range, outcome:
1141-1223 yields 297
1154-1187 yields 275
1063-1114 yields 260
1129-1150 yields 273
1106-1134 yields 271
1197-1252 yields 281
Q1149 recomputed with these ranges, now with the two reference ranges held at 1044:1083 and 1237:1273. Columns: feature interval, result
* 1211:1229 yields -0.114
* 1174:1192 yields -0.219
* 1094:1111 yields 0.006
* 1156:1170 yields 0.007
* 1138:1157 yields -0.035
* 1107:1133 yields -0.047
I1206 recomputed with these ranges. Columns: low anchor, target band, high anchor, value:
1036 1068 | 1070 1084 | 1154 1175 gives 0.028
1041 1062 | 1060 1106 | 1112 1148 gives 0.033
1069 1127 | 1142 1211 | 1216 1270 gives -0.152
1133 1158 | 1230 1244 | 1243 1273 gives 0.041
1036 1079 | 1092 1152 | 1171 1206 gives 0.099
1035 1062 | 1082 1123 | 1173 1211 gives 0.108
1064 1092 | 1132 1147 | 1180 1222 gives 0.083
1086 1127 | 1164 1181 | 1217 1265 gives -0.032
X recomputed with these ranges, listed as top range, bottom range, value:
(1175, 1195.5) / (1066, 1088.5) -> 1.25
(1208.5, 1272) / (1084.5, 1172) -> 0.99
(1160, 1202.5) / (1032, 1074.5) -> 1.16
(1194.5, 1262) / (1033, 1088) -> 1.07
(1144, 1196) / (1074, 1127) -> 1.09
